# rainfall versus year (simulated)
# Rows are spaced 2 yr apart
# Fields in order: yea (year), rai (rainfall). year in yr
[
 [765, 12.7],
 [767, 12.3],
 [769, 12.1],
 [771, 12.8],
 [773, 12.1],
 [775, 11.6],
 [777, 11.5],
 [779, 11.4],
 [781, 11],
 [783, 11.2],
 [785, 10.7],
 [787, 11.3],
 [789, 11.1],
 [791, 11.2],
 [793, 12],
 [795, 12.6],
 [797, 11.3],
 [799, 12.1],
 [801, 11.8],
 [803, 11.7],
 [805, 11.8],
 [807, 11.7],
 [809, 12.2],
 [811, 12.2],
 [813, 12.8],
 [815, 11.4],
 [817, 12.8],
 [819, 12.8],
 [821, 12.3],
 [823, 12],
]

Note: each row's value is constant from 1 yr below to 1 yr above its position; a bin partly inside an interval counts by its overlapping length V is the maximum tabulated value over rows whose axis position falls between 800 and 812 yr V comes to 12.2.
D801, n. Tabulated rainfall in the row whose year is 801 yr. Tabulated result 11.8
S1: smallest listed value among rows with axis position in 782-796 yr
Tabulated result 10.7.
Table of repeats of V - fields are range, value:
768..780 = 12.8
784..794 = 12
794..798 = 12.6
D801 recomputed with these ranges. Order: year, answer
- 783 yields 11.2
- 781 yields 11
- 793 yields 12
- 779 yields 11.4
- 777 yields 11.5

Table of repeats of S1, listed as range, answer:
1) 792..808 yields 11.3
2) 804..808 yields 11.7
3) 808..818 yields 11.4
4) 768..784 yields 11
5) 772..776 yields 11.6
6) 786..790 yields 11.1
